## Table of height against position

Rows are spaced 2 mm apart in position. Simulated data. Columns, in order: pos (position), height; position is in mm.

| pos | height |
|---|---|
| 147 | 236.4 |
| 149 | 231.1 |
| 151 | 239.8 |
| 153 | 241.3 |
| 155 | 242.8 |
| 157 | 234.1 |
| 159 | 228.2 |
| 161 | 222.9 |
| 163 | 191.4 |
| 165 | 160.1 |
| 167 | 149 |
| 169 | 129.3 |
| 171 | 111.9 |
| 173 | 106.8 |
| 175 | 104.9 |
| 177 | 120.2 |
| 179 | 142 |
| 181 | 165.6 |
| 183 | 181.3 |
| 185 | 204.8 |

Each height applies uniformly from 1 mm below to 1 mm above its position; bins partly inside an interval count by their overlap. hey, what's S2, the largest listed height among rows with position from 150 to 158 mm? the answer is 242.8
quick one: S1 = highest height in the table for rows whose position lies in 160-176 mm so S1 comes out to 222.9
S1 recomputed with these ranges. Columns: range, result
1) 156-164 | 234.1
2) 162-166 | 191.4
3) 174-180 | 142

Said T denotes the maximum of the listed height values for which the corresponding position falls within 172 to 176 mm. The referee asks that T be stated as 106.8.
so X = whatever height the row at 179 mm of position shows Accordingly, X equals 142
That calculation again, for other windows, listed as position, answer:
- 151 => 239.8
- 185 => 204.8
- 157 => 234.1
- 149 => 231.1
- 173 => 106.8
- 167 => 149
